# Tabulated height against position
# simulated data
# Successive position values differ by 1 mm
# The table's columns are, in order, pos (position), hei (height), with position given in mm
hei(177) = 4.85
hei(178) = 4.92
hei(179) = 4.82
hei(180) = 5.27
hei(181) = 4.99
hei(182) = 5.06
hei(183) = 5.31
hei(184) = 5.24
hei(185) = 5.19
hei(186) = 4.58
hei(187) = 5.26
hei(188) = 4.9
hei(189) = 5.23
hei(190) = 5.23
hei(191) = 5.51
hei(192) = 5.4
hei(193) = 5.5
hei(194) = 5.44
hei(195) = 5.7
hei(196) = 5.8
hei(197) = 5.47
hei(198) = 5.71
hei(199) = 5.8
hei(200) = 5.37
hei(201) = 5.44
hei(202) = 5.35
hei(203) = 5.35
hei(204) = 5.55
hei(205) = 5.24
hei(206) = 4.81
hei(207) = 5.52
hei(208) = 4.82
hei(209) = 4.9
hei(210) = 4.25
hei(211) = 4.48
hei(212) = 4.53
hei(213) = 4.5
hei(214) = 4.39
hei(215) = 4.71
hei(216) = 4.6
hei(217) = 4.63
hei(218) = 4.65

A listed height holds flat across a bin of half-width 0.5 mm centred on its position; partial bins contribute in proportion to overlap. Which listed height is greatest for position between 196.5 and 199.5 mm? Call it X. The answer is 5.8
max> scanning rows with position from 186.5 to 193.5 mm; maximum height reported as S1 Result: 5.51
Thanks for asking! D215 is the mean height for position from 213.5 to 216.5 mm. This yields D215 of 4.57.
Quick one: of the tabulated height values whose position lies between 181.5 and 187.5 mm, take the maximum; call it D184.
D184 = 5.31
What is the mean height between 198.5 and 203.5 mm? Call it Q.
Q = 5.46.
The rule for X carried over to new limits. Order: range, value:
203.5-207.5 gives 5.55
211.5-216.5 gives 4.71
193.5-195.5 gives 5.7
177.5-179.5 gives 4.92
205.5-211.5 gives 5.52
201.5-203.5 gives 5.35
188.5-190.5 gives 5.23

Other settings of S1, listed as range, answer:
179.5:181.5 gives 5.27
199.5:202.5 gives 5.44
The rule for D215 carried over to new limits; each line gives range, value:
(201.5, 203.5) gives 5.35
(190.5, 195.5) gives 5.51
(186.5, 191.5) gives 5.23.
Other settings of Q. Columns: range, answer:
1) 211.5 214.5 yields 4.47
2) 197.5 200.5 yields 5.63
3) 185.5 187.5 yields 4.92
